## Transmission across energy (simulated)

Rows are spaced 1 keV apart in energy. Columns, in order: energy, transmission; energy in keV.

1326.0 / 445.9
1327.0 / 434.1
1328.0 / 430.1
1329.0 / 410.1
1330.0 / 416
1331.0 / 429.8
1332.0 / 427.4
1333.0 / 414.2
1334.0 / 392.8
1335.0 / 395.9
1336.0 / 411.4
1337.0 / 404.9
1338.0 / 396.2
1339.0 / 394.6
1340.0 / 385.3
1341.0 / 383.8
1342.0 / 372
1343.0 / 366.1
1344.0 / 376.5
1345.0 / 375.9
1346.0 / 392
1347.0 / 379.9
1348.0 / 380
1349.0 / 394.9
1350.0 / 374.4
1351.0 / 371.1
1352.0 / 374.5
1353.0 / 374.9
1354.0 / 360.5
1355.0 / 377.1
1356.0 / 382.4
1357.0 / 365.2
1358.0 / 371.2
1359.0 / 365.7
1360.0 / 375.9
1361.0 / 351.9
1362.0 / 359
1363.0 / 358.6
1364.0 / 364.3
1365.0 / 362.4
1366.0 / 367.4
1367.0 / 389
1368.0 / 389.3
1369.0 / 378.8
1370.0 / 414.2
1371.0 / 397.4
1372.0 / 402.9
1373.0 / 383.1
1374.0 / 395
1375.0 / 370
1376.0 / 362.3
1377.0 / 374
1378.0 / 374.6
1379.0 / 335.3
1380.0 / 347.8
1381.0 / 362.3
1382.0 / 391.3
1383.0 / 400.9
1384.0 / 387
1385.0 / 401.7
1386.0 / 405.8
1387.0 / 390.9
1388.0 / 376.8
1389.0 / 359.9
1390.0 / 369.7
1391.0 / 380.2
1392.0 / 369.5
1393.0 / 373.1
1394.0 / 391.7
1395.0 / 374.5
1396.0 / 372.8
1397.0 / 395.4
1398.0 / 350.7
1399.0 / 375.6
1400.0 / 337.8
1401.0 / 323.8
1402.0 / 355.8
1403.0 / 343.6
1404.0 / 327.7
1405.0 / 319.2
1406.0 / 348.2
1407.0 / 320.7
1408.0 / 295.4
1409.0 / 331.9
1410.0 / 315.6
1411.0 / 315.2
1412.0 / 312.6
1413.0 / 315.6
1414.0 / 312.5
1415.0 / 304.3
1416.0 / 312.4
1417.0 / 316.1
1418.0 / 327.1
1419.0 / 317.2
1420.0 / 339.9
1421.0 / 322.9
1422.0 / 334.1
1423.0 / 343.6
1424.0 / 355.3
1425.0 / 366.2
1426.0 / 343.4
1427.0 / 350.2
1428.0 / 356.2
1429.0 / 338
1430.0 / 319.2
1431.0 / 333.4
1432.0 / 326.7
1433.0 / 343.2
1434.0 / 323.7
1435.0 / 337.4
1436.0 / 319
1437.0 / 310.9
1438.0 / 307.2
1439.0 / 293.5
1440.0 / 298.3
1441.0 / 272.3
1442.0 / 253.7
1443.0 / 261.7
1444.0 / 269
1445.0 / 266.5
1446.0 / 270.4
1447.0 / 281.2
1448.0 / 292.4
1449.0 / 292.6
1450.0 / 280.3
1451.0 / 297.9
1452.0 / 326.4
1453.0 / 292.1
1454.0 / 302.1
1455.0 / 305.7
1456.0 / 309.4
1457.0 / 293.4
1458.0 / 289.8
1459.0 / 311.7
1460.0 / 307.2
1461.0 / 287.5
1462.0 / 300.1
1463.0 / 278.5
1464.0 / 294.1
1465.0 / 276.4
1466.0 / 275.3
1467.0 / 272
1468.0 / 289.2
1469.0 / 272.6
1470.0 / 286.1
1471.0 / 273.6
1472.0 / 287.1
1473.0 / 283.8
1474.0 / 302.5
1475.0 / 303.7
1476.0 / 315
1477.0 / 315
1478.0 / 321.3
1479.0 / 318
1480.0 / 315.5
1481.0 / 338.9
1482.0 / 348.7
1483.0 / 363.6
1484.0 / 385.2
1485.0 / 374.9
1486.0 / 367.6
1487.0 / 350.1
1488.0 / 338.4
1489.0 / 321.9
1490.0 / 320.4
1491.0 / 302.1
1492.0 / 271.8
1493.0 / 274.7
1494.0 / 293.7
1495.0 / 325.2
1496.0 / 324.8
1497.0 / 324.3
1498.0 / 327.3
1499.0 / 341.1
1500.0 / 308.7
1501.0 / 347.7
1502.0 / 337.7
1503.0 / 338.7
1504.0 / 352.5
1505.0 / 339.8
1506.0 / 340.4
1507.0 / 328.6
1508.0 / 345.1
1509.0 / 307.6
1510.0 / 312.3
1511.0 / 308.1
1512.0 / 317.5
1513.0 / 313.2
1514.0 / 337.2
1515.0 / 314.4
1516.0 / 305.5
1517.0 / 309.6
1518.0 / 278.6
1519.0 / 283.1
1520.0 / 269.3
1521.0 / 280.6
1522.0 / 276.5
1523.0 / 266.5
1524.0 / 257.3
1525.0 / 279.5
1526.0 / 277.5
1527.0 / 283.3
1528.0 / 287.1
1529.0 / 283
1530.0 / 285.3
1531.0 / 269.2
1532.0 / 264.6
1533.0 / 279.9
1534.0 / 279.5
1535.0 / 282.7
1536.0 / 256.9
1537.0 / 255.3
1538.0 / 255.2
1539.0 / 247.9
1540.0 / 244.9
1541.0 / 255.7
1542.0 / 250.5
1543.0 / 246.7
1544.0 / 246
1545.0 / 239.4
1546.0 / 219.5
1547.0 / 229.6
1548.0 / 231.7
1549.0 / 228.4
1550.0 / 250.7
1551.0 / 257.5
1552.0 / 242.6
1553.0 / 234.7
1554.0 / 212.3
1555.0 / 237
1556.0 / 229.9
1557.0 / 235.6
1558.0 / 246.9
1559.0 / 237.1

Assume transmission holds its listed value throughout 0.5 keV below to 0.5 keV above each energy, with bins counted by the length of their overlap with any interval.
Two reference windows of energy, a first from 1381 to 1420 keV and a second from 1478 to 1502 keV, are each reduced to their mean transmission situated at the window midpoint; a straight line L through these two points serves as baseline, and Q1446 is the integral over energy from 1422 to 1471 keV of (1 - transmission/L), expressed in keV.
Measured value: 5.2 keV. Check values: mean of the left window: 351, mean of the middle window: 304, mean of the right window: 330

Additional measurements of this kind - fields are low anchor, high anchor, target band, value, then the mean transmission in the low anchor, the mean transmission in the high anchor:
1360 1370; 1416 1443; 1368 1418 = -1.1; 372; 324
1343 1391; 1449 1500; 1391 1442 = 1.8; 377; 309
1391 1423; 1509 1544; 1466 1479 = 0.5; 338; 280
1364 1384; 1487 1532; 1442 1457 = 2.2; 379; 307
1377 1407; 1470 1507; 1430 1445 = 1.9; 366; 324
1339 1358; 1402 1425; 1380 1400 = -2.0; 377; 326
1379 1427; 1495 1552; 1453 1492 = 0.4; 350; 287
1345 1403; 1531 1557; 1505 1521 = -2.4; 375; 247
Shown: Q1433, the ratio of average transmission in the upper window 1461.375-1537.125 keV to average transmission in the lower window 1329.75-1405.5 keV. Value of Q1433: 0.81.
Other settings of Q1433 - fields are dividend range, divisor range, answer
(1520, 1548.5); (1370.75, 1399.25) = 0.69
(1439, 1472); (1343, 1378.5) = 0.76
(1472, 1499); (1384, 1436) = 0.94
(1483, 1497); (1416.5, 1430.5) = 0.97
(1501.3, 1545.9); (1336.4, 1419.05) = 0.79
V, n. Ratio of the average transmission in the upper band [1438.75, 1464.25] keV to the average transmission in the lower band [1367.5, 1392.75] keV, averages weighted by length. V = 0.8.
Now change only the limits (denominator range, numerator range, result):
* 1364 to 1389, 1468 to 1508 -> 0.85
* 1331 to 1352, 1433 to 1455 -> 0.75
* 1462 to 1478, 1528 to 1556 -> 0.87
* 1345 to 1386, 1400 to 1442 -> 0.86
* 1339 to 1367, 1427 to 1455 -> 0.81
